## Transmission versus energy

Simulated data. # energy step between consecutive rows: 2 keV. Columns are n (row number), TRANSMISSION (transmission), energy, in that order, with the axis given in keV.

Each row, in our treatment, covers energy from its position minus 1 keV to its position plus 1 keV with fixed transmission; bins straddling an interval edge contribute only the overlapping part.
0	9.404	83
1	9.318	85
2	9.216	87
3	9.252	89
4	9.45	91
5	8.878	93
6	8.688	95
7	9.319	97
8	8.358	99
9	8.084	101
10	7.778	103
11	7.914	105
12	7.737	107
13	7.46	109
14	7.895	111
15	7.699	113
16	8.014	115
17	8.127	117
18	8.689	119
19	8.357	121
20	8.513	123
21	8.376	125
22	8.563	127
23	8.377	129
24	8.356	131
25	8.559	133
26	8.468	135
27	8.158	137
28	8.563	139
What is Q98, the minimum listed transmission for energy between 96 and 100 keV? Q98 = 8.358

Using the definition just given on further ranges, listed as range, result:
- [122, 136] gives 8.356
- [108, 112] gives 7.46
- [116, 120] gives 8.127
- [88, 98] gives 8.688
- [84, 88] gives 9.216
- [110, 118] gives 7.699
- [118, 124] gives 8.357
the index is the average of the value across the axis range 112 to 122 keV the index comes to 8.18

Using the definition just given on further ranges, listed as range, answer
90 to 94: 9.16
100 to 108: 7.88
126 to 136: 8.46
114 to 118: 8.07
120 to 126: 8.42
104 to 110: 7.7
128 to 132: 8.37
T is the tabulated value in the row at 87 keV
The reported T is 9.216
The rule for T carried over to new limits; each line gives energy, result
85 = 9.318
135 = 8.468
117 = 8.127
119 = 8.689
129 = 8.377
